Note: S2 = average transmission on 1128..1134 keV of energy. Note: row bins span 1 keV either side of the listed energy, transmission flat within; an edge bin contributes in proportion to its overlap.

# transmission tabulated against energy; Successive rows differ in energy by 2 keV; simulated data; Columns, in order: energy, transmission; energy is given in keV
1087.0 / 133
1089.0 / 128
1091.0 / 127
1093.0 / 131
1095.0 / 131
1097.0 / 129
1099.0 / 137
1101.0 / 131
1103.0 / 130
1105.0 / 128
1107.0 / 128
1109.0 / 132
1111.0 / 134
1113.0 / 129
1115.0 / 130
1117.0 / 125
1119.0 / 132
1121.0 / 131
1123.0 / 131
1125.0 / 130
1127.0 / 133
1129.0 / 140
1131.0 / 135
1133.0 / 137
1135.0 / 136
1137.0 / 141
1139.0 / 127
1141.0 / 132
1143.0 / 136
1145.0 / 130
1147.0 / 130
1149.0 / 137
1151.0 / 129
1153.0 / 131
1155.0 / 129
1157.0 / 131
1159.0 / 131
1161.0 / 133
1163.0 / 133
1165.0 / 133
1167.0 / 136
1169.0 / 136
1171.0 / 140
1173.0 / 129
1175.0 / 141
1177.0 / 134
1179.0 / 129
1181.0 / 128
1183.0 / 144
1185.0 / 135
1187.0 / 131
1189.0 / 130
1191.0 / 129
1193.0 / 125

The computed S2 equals 137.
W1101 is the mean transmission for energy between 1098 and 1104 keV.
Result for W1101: 133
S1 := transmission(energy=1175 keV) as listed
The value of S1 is 141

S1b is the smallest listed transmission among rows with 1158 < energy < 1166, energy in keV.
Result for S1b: 131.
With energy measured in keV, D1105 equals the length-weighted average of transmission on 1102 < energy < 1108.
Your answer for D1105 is 129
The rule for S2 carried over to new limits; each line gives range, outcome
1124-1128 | 132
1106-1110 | 130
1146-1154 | 132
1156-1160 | 131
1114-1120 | 129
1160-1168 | 134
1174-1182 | 133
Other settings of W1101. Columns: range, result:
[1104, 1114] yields 130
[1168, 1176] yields 136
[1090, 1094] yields 129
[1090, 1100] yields 131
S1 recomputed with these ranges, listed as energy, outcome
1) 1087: 133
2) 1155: 129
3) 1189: 130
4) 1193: 125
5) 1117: 125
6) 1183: 144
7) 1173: 129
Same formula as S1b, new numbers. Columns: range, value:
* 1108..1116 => 129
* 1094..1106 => 128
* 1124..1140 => 127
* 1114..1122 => 125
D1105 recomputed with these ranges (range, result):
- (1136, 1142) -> 133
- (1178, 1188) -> 133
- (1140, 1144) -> 134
